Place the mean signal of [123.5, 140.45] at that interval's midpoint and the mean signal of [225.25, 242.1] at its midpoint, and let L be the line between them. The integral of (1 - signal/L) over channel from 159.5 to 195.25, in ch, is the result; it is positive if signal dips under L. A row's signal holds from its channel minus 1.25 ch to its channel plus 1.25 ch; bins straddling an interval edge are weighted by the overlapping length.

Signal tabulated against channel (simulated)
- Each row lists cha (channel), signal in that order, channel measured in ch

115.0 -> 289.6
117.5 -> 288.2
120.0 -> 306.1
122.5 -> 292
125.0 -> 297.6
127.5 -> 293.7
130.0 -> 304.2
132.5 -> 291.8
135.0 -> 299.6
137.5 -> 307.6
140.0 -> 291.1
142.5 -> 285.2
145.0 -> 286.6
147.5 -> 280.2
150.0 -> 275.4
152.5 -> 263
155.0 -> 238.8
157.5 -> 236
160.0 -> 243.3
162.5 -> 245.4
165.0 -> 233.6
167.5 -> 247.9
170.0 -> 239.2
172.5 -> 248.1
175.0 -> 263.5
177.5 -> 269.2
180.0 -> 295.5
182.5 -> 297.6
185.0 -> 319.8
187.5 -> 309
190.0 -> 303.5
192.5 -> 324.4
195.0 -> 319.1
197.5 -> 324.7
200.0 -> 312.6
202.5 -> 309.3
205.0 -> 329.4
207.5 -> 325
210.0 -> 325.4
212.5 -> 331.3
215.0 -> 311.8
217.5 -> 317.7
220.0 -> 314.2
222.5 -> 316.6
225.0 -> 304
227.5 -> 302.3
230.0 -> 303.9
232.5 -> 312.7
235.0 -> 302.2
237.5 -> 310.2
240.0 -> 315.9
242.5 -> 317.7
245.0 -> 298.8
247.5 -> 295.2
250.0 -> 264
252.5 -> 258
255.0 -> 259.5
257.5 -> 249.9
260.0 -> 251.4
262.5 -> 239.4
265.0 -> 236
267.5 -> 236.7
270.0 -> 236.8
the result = 3.1 ch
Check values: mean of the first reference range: 298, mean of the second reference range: 308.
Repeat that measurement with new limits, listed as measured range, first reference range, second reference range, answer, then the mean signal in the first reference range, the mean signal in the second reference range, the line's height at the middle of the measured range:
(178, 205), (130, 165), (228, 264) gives -3.26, 272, 284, 278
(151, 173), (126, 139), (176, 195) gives 4.18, 299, 303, 301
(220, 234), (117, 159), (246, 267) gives -2.39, 284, 256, 263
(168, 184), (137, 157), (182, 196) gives 1.75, 276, 313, 301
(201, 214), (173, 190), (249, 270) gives -2.19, 291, 248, 277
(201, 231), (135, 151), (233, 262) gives -3.25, 289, 283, 285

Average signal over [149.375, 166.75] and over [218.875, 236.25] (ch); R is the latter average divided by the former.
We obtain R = 1.2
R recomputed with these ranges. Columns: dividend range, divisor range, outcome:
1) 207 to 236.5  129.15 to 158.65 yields 1.12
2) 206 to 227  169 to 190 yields 1.13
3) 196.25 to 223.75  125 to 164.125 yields 1.16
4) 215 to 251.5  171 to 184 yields 1.11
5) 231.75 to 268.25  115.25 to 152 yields 0.95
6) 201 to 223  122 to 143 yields 1.08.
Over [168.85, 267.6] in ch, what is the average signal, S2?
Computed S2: 295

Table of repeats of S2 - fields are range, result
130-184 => 270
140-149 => 285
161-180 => 252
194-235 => 316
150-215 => 286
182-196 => 313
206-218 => 323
